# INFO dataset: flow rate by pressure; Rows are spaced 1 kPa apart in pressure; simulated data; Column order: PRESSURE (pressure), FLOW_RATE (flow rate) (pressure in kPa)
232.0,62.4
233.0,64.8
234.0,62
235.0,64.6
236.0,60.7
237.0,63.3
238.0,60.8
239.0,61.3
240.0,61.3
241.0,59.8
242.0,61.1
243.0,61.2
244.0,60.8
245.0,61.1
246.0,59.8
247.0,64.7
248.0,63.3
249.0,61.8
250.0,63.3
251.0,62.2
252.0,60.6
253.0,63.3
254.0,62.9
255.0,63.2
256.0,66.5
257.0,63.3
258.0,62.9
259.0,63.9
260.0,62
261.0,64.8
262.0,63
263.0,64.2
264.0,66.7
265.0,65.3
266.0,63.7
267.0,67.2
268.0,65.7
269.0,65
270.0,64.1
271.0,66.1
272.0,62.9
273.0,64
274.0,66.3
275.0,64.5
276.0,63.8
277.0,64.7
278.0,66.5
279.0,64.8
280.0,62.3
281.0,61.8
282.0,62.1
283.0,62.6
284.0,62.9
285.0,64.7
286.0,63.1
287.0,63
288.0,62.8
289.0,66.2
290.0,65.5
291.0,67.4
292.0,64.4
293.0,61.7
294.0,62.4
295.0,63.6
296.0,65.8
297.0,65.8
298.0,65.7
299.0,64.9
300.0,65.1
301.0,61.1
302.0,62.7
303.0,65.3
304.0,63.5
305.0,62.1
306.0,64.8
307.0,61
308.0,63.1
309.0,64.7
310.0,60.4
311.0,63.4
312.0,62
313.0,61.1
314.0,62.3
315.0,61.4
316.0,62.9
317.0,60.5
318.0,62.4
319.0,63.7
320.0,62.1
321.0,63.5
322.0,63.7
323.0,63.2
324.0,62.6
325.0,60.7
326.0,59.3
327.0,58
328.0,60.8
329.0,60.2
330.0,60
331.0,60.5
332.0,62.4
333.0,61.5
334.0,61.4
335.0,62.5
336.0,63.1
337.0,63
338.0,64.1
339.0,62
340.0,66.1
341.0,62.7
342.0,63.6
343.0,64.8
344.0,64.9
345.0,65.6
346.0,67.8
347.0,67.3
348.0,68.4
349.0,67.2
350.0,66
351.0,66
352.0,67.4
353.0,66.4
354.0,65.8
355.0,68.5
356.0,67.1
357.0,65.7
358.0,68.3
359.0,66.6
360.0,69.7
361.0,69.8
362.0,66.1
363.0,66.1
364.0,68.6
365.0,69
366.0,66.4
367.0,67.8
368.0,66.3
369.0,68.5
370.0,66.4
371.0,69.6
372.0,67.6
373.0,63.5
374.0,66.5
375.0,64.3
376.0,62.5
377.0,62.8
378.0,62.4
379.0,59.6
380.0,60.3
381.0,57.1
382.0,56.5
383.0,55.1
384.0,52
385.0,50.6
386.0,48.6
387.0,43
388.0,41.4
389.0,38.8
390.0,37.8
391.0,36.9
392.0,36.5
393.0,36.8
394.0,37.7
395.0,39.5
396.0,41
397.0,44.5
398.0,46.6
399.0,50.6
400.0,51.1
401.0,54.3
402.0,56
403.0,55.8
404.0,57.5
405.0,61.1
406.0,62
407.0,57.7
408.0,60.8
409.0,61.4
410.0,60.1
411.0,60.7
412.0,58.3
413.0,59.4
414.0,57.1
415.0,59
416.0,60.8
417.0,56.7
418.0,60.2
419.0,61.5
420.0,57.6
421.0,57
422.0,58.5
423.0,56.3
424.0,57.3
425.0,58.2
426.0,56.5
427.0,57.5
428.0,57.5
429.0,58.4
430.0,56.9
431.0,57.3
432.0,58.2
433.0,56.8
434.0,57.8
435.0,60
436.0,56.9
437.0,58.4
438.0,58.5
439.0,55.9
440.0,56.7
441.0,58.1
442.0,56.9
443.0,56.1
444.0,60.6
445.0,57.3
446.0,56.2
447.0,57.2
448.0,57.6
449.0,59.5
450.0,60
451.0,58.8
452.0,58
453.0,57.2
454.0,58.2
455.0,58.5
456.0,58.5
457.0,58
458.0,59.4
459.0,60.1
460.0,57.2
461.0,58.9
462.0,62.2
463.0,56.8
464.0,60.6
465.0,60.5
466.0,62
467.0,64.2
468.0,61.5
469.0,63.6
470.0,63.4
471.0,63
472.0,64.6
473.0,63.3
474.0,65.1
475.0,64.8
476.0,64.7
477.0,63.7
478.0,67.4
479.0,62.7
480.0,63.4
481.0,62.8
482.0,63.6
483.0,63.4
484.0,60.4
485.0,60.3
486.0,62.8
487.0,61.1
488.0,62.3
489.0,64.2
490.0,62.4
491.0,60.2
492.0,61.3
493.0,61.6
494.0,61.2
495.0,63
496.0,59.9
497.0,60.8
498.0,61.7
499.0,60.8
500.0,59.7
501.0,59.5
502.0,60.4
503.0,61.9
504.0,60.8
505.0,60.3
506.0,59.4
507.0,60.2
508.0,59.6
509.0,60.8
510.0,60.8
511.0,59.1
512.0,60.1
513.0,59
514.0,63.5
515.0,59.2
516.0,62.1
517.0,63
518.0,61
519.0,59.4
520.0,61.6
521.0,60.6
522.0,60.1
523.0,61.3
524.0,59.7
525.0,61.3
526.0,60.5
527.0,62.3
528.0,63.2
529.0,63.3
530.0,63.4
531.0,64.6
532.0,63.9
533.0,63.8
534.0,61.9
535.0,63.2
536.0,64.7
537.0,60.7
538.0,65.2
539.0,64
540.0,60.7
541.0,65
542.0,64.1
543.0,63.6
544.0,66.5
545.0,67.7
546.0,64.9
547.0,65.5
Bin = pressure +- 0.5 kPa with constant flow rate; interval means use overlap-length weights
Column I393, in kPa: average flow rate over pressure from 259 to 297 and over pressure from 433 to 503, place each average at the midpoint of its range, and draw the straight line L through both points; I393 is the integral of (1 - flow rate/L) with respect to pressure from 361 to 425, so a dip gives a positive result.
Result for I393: 5.67 kPa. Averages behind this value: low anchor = 64.3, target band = 56.5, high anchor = 60.5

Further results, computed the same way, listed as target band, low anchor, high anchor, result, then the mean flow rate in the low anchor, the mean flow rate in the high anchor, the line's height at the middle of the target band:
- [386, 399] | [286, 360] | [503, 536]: 4.58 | 63.8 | 61.4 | 62.9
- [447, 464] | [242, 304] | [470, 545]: 1.04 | 63.8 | 62.1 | 62.5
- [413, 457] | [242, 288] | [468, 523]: 3.01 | 63.6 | 61.8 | 62.2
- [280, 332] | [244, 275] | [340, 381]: 1.57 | 63.8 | 66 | 64.8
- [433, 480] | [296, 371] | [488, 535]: 1.67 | 64.3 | 61.3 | 62.2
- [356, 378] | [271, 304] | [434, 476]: -1.66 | 64.1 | 59.7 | 62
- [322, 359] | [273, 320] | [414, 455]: -1.39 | 63.5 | 57.9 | 61.7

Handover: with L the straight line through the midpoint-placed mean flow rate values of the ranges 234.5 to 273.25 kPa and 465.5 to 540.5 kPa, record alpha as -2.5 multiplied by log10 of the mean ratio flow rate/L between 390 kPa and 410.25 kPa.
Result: 0.24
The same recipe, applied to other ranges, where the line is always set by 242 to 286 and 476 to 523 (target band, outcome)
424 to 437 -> 0.079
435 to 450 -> 0.076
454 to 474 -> 0.015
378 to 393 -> 0.280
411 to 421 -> 0.058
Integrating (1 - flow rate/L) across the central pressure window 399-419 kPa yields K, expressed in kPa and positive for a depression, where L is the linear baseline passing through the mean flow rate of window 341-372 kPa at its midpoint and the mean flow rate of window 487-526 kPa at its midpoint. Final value 2.0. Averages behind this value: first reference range 67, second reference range 60.9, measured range 58.3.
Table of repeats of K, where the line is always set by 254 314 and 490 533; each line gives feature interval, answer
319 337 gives 0.51 kPa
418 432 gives 0.98 kPa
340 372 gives -1.96 kPa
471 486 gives -0.48 kPa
